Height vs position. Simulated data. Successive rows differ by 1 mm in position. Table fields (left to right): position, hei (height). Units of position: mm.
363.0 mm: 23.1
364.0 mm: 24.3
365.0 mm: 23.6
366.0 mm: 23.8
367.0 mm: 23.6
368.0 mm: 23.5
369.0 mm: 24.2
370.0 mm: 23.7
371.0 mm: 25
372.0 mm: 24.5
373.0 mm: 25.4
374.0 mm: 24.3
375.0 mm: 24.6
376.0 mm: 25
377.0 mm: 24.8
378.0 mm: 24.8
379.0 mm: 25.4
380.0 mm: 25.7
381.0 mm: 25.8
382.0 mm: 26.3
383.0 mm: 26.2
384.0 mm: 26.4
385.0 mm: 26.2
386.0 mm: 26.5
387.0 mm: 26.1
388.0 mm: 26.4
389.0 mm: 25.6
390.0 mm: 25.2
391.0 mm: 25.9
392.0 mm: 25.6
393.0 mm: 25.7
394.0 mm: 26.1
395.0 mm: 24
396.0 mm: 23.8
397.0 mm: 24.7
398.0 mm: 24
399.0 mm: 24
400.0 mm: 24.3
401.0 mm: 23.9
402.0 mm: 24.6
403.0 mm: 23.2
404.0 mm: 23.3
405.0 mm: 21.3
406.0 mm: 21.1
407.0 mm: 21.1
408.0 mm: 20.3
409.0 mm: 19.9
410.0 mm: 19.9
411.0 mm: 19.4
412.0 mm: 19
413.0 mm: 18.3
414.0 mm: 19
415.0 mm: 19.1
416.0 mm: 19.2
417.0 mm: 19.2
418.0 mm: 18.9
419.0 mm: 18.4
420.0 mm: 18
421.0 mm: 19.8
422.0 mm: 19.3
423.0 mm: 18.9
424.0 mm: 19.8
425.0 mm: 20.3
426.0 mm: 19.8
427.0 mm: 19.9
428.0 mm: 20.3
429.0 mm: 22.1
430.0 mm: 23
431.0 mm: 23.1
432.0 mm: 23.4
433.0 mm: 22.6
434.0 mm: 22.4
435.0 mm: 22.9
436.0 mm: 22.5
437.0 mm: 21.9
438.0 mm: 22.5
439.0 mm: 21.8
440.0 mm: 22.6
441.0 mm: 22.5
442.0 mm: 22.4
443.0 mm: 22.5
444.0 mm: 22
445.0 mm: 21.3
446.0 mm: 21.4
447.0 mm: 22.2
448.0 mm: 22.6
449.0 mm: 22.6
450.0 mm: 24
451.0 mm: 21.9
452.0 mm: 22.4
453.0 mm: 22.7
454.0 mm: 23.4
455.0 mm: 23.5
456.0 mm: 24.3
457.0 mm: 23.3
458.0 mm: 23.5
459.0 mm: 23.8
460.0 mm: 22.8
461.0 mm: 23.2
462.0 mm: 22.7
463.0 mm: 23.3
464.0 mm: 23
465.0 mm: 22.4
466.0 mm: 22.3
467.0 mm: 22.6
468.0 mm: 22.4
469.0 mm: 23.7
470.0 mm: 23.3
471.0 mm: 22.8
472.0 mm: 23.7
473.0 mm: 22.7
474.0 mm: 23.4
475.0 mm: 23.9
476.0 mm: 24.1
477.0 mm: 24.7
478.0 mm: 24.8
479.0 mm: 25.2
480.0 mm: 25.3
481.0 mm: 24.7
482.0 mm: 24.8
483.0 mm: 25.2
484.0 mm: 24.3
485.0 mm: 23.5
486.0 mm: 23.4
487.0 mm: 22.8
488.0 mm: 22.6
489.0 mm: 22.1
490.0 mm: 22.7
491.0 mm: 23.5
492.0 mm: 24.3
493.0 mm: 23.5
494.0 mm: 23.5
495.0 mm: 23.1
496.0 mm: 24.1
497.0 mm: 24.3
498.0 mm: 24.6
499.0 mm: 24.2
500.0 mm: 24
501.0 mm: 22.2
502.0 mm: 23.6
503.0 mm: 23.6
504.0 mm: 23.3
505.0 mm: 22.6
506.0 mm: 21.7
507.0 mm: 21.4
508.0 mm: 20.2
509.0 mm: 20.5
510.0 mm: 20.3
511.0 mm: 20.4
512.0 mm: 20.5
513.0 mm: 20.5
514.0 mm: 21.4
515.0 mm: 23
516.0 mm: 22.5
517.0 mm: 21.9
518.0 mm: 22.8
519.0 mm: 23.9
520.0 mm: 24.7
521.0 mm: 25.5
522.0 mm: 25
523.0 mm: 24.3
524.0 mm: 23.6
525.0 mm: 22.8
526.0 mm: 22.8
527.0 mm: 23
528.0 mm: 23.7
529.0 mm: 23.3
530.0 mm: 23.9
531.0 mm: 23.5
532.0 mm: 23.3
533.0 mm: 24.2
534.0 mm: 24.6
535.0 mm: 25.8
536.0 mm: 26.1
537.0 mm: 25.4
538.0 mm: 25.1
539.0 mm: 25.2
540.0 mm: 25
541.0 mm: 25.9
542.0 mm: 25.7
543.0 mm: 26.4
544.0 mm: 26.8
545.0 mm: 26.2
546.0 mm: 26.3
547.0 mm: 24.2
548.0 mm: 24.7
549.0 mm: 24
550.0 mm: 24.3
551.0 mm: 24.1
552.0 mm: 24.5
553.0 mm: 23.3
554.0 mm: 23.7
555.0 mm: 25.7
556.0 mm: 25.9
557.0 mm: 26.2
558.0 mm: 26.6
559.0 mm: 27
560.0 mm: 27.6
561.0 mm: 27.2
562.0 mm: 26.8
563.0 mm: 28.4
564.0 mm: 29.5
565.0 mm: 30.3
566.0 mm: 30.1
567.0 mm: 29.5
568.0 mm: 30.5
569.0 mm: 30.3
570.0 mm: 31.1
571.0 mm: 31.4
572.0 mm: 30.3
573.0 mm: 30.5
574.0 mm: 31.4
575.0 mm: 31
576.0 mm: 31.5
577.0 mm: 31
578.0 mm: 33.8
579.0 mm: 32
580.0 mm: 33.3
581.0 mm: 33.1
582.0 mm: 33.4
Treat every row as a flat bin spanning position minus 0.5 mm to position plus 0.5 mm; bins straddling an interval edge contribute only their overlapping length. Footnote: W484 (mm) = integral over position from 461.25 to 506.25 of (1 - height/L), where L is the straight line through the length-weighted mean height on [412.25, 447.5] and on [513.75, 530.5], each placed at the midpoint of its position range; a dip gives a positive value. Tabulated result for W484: -2.3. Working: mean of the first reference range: 20.9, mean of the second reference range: 23.4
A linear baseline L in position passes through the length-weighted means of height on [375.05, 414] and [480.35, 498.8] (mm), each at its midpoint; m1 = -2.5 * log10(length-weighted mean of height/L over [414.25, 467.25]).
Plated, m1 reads 0.10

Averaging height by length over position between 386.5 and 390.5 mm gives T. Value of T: 25.8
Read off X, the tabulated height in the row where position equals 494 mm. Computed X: 23.5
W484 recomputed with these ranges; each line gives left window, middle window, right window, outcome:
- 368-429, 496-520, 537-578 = 3.32 mm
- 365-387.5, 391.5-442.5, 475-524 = 5.89 mm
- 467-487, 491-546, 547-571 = 4.10 mm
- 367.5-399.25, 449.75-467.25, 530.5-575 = 1.91 mm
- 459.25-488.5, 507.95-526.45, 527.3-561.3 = 1.53 mm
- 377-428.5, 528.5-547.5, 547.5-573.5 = 1.17 mm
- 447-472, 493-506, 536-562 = 0.33 mm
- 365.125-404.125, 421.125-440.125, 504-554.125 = 2.37 mm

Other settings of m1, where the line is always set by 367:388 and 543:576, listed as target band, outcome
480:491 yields 0.13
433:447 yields 0.17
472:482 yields 0.09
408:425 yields 0.32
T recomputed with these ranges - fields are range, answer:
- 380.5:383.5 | 26.1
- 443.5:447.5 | 21.7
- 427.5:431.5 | 22.1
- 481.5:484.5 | 24.8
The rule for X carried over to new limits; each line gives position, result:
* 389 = 25.6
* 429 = 22.1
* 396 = 23.8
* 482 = 24.8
